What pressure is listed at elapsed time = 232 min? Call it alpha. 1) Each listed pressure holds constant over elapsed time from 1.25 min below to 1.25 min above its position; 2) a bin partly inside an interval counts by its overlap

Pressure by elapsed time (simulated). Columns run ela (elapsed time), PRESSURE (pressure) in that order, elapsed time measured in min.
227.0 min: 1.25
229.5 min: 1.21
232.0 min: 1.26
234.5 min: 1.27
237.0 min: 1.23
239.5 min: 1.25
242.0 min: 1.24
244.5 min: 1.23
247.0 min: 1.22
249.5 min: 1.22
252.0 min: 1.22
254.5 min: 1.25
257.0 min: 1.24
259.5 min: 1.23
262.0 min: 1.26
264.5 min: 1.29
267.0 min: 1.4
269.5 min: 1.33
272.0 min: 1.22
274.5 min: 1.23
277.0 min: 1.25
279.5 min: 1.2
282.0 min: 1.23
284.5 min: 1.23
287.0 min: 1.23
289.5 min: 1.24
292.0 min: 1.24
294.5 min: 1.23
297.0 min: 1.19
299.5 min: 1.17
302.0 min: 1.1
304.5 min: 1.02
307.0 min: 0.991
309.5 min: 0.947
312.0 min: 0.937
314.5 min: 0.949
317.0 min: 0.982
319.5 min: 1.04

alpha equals 1.26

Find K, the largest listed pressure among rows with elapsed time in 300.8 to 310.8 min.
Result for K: 1.1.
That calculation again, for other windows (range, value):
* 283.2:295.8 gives 1.24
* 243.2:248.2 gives 1.23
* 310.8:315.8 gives 0.949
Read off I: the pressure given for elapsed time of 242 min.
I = 1.24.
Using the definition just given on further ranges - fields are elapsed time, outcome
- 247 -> 1.22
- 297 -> 1.19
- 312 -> 0.937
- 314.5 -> 0.949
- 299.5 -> 1.17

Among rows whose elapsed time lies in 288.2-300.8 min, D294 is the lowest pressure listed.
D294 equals 1.17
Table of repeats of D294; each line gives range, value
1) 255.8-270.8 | 1.23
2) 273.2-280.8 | 1.2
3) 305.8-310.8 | 0.947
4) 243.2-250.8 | 1.22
